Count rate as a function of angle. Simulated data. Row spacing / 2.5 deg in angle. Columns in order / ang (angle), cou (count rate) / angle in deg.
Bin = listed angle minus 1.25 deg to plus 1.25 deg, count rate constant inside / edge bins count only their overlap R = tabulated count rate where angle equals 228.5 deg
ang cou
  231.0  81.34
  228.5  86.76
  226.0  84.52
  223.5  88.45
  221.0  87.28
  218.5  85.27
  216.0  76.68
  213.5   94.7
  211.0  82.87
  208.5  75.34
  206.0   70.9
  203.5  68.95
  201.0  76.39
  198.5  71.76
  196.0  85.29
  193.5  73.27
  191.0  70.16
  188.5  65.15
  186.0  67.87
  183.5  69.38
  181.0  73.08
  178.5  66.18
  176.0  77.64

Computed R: 86.76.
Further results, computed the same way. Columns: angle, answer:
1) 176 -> 77.64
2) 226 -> 84.52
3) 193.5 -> 73.27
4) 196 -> 85.29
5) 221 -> 87.28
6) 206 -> 70.9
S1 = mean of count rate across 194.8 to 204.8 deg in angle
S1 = 75.5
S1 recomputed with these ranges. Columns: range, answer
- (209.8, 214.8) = 88.7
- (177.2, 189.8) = 68.4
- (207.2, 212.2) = 79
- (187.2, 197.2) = 73.4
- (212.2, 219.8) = 85.5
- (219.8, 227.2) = 86.8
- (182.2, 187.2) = 68.7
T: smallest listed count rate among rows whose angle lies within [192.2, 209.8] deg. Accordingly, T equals 68.95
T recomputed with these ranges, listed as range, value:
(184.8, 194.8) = 65.15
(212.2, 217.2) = 76.68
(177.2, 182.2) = 66.18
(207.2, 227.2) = 75.34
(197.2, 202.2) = 71.76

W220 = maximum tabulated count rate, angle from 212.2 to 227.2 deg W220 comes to 94.7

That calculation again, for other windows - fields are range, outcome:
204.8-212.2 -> 82.87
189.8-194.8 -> 73.27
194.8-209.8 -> 85.29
